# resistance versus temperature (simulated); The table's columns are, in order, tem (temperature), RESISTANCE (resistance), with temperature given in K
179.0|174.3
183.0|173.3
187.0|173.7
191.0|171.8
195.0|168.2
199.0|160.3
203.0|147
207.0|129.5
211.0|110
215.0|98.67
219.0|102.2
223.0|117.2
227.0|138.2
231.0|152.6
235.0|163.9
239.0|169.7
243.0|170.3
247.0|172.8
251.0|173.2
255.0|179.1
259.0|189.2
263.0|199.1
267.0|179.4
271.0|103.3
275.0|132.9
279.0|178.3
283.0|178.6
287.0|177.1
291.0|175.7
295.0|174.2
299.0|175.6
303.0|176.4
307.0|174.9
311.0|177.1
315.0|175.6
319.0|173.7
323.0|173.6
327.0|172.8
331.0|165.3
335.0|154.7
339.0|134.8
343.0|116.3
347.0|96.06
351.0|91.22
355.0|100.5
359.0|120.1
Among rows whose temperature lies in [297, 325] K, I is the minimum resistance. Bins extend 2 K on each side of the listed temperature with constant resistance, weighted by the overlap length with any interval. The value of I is 173.6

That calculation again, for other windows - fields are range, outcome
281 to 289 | 177.1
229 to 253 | 152.6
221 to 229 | 117.2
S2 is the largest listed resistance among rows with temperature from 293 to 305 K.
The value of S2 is 176.4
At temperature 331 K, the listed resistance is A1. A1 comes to 165.3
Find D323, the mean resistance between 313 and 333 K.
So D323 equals 172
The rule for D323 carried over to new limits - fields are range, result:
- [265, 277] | 139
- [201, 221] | 117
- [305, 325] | 175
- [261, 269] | 189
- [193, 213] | 143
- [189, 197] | 170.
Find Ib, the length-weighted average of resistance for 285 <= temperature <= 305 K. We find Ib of 176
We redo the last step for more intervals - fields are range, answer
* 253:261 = 184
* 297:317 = 176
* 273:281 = 156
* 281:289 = 178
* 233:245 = 168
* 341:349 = 106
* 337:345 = 126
